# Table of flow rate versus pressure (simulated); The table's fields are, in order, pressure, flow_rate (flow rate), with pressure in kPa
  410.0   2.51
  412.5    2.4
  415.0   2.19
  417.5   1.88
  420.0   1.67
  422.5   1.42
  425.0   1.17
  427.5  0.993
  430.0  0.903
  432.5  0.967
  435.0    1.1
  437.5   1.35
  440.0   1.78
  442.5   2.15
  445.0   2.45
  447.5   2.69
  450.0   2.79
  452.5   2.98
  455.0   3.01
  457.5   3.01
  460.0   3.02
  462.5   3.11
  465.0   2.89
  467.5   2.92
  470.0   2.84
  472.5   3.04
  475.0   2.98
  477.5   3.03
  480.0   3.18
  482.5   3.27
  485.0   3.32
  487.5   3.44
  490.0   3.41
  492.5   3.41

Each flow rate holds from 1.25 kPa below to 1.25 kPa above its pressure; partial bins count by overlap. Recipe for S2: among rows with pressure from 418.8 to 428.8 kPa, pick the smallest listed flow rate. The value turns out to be 0.993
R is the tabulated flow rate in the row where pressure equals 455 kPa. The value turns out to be 3.01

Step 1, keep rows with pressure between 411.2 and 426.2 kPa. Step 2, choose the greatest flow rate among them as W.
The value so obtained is 2.4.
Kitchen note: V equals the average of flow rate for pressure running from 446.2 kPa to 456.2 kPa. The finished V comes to 2.86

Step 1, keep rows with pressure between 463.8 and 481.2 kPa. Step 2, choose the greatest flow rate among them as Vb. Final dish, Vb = 3.18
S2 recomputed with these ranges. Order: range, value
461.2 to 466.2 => 2.89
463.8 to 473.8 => 2.84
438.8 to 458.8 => 1.78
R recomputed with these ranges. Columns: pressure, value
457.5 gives 3.01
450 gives 2.79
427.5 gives 0.993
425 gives 1.17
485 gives 3.32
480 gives 3.18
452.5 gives 2.98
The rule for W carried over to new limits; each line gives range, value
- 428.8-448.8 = 2.69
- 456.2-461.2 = 3.02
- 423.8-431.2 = 1.17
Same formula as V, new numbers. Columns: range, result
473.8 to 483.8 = 3.12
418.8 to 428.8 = 1.31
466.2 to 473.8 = 2.93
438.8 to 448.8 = 2.27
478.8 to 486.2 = 3.26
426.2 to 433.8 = 0.957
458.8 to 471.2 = 2.96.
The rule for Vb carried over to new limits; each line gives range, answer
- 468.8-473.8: 3.04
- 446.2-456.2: 3.01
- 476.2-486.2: 3.32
